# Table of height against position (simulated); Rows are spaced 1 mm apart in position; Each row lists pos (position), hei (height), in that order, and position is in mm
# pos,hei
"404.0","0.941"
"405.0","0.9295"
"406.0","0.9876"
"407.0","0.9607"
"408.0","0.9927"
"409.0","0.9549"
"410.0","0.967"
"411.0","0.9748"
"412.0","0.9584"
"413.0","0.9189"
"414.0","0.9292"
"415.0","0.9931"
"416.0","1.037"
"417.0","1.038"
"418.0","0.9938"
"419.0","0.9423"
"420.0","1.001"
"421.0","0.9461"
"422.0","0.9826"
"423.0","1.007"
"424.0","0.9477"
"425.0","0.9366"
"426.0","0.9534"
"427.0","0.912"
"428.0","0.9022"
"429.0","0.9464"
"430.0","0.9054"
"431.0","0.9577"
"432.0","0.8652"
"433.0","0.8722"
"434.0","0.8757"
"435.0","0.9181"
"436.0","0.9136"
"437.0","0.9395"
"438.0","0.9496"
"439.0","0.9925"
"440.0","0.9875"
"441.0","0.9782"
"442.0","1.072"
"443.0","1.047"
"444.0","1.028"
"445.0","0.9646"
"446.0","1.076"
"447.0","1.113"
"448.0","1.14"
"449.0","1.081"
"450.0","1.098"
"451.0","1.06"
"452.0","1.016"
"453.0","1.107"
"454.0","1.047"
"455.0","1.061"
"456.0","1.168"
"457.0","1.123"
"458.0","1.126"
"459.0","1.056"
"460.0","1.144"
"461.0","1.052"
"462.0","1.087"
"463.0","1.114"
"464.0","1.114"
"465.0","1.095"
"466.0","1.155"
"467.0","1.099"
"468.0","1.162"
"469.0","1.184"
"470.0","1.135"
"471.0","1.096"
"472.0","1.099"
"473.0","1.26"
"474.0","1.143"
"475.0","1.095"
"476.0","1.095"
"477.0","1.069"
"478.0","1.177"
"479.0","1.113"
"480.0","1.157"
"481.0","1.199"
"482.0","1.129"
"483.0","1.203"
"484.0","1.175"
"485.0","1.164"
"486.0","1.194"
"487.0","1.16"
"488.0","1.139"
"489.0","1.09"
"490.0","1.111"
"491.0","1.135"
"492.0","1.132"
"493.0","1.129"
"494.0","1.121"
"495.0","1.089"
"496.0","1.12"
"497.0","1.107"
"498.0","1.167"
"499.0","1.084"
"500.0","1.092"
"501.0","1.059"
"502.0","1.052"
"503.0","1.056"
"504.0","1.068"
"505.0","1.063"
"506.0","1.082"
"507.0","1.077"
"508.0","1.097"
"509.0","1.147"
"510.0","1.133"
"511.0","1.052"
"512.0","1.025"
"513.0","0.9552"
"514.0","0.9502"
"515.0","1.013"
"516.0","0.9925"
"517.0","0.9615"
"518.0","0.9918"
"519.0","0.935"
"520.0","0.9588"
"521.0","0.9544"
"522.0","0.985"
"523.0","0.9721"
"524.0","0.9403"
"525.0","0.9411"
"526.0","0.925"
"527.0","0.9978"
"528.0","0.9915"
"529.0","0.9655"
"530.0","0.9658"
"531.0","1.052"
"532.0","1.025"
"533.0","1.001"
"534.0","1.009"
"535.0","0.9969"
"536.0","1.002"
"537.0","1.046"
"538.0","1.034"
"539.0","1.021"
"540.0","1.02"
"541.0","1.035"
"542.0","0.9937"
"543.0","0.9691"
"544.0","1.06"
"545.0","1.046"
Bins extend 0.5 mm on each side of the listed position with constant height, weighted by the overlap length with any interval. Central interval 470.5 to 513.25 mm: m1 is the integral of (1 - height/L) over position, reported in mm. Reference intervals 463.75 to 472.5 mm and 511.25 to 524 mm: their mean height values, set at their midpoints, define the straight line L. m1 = -2.5 mm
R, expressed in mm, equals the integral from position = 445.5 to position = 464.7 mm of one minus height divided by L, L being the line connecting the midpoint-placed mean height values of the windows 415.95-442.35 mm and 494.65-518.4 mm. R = -2.0 mm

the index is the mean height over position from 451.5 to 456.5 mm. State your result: 1.08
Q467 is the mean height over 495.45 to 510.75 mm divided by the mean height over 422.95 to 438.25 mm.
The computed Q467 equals 1.18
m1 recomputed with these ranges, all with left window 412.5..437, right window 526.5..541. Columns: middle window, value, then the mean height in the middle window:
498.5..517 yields -1.1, 1.05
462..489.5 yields -4.6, 1.14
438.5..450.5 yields -1.1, 1.05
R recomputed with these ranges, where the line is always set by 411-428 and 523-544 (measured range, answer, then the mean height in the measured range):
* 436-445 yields -0.19 mm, 0.993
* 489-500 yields -1.45 mm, 1.12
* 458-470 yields -1.68 mm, 1.12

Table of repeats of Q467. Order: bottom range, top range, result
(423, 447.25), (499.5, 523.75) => 1.07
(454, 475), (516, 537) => 0.87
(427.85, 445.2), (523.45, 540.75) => 1.05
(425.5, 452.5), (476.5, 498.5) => 1.16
